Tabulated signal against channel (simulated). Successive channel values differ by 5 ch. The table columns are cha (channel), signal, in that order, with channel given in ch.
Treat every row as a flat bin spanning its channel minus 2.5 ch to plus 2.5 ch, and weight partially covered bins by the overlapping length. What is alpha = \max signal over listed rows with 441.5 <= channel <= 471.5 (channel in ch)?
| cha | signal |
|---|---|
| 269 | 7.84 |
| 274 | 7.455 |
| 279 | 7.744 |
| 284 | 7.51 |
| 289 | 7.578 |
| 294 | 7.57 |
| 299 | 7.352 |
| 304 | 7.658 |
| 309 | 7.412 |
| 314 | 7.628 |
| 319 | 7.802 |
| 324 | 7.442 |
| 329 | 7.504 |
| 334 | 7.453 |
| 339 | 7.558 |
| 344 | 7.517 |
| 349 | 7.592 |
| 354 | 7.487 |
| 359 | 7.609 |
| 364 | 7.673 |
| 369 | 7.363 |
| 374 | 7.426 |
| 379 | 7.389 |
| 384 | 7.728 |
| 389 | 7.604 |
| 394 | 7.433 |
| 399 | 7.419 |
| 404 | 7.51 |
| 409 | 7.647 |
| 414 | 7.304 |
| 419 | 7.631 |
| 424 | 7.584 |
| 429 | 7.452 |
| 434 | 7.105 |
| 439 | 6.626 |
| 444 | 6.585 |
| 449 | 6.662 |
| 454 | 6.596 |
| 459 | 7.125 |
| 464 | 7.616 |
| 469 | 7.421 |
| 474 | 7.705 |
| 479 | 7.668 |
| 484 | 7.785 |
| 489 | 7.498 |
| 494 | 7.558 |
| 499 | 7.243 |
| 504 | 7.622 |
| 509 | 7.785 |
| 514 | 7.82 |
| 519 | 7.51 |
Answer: 7.616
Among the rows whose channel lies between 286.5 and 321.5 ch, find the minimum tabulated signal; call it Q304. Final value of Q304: 7.352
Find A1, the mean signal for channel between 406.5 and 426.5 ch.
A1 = 7.54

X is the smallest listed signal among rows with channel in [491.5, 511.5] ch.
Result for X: 7.243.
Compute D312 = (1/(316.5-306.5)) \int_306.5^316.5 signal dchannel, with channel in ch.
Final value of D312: 7.52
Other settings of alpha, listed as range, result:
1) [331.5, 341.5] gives 7.558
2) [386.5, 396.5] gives 7.604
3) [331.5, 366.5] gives 7.673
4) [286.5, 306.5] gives 7.658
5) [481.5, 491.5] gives 7.785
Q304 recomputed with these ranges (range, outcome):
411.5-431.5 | 7.304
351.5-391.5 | 7.363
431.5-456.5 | 6.585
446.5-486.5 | 6.596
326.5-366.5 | 7.453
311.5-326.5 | 7.442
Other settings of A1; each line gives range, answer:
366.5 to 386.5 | 7.48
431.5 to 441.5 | 6.87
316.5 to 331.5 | 7.58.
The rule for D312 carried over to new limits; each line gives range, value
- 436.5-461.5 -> 6.72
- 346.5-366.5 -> 7.59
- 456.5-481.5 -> 7.51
